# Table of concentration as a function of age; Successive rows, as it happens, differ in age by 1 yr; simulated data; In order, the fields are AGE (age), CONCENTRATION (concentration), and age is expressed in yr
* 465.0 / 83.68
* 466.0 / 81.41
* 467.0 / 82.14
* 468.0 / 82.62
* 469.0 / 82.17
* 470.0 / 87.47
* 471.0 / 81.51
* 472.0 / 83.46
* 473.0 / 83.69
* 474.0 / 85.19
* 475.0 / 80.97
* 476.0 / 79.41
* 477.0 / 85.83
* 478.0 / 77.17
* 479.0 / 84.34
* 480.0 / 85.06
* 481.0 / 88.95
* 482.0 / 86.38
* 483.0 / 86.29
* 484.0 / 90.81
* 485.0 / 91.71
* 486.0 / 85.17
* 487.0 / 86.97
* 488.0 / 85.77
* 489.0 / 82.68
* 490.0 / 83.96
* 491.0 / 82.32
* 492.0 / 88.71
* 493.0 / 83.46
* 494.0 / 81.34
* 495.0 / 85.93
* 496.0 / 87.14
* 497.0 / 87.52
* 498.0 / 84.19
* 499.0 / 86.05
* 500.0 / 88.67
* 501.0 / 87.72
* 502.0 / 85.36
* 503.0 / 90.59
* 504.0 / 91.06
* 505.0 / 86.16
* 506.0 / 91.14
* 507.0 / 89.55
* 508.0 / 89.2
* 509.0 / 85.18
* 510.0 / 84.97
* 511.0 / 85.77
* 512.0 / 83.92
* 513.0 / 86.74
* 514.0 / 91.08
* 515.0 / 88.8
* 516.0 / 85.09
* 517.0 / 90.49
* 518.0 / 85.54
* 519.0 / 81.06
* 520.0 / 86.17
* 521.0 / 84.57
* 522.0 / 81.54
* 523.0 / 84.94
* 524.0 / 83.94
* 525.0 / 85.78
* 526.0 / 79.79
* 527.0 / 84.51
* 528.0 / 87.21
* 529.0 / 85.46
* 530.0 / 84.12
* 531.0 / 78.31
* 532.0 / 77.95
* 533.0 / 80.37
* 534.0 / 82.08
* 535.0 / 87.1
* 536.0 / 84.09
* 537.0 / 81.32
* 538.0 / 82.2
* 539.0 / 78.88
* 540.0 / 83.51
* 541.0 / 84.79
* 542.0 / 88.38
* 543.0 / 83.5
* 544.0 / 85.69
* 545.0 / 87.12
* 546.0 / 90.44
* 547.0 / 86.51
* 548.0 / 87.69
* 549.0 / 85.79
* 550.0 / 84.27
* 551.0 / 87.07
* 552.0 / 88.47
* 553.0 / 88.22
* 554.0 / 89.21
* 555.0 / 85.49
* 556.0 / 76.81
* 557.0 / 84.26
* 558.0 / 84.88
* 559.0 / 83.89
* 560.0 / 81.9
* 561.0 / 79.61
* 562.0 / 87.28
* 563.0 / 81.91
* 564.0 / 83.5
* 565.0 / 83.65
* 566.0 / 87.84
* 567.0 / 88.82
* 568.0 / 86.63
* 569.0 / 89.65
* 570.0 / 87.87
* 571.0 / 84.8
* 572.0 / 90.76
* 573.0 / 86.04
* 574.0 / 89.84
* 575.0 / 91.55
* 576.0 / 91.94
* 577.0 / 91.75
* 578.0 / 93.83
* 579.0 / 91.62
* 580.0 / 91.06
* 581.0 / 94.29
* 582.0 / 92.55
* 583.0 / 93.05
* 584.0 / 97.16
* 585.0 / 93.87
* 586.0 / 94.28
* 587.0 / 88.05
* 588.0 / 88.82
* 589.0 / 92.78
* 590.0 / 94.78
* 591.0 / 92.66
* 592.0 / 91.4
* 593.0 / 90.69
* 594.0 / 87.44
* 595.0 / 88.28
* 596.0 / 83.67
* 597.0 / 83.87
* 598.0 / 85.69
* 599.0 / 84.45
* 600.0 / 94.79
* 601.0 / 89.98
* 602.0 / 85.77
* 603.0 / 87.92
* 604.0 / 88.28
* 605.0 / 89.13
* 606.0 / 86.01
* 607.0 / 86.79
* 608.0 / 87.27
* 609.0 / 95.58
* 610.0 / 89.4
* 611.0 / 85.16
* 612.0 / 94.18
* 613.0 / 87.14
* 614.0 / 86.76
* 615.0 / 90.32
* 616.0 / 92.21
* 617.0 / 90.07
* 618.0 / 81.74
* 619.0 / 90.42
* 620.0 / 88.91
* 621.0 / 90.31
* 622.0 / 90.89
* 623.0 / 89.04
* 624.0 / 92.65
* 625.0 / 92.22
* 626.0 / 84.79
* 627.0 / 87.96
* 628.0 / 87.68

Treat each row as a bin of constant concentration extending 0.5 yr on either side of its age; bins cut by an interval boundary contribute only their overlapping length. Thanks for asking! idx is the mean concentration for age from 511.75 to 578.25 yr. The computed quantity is 85.5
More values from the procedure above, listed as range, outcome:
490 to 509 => 86.9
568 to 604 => 90.1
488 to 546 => 85.2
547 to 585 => 87.8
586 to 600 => 89.1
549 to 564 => 84.5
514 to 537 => 84.1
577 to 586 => 93.4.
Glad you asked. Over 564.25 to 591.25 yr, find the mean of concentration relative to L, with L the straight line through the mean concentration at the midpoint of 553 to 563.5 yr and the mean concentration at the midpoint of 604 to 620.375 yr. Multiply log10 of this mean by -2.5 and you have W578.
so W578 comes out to -0.06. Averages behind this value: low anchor 83.7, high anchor 88.8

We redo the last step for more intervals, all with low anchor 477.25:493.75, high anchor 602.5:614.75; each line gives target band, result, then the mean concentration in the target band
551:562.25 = 0.035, 84.6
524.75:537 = 0.048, 82.9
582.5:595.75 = -0.042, 91.6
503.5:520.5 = -0.012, 87.2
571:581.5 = -0.038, 91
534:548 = 0.026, 84.9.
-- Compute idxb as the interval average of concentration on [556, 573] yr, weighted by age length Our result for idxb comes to 85.2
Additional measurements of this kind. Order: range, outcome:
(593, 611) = 87.9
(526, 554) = 84.6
